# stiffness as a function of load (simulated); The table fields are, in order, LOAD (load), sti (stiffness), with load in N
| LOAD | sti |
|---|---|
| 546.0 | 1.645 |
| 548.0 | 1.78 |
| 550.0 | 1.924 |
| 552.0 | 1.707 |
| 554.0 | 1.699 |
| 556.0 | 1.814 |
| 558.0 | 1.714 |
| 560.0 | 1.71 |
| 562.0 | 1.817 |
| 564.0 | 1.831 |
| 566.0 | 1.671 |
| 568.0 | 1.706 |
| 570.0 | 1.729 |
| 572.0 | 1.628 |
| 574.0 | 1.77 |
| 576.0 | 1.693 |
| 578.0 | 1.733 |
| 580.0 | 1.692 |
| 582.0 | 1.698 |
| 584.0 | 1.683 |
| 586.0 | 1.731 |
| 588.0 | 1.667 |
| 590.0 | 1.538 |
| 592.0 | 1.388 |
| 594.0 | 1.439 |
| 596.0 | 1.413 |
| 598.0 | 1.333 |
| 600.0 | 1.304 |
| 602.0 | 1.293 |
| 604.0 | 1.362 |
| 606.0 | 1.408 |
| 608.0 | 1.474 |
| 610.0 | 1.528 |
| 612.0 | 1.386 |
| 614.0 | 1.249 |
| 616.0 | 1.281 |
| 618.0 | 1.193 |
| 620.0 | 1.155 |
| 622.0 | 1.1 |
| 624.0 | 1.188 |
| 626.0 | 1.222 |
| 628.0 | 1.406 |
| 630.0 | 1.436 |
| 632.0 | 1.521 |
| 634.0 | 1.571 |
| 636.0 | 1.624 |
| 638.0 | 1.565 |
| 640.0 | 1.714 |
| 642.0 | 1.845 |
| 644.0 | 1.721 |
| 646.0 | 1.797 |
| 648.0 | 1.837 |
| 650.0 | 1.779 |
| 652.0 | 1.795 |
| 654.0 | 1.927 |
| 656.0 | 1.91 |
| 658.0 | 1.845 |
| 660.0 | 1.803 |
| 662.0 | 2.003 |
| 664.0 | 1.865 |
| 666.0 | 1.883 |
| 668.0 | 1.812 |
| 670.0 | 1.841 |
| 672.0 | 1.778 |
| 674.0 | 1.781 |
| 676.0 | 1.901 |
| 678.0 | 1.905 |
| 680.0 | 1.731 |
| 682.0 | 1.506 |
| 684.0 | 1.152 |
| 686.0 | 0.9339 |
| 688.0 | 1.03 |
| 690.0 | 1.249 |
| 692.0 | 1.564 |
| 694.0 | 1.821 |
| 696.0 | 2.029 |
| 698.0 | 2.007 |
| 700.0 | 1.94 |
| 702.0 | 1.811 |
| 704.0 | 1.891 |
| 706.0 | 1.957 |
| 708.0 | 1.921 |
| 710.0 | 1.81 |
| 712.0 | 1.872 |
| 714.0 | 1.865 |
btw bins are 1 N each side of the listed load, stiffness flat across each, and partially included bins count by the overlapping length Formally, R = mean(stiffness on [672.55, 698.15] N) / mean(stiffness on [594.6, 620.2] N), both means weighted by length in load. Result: 1.2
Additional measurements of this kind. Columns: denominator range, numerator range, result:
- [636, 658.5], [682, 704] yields 0.88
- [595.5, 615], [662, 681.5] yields 1.33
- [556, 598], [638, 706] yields 1.05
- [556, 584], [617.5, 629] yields 0.70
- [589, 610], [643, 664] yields 1.31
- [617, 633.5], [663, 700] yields 1.29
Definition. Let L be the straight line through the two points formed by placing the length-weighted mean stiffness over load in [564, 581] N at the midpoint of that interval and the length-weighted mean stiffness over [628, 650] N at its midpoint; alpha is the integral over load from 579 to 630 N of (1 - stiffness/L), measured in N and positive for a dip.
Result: 8.5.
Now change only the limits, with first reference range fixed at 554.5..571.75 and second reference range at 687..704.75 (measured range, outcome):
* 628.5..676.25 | -1.45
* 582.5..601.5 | 2.57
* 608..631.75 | 5.84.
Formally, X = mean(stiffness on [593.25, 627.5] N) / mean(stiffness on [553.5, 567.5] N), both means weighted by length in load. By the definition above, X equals 0.8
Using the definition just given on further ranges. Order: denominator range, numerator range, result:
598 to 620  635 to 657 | 1.33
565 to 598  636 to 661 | 1.10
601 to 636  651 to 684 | 1.34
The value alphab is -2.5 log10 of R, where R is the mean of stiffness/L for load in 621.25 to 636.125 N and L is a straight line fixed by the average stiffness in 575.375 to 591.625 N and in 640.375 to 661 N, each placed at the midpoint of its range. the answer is 0.28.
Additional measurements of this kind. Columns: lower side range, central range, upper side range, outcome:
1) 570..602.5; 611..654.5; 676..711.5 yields 0.07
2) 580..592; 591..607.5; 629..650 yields 0.20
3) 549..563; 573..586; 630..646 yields 0.01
